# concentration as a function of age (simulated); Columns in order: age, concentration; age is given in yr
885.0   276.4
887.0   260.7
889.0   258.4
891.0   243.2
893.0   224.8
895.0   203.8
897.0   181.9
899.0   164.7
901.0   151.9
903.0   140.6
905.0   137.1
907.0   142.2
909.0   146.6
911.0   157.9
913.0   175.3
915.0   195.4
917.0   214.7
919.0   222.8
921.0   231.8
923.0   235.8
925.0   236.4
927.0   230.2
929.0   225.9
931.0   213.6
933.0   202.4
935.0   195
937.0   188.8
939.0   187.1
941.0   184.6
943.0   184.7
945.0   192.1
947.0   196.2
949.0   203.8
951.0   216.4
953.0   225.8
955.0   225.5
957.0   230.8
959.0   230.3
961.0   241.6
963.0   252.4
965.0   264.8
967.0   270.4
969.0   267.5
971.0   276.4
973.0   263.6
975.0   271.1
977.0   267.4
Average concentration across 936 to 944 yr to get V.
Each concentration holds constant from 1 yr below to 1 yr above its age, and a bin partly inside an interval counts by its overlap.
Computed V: 186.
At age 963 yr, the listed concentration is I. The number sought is 252.4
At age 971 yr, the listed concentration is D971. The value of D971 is 276.4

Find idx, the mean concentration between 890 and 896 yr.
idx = 224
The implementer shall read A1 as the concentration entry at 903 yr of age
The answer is 140.6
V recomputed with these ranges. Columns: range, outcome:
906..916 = 163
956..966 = 244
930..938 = 200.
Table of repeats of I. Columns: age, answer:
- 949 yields 203.8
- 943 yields 184.7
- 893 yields 224.8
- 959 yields 230.3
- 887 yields 260.7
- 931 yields 213.6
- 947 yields 196.2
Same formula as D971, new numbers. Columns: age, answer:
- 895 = 203.8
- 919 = 222.8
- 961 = 241.6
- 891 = 243.2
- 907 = 142.2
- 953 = 225.8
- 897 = 181.9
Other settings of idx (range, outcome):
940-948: 189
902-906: 139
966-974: 269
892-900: 194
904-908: 140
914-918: 205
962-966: 259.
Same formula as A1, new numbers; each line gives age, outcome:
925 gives 236.4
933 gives 202.4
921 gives 231.8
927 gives 230.2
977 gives 267.4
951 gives 216.4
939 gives 187.1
